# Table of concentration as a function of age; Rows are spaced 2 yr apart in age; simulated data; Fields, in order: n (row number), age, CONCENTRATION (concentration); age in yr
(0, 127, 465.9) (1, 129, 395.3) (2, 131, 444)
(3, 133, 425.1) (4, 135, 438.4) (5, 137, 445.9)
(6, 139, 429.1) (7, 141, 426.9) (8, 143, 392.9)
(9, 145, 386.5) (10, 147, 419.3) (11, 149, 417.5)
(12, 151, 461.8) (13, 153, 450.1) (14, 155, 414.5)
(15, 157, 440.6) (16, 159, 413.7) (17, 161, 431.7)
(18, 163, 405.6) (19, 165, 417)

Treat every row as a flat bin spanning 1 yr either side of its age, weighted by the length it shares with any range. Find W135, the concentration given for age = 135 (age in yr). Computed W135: 438.4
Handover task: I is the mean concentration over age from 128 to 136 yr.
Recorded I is 426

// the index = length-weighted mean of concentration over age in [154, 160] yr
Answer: 423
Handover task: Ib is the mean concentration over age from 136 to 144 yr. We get 424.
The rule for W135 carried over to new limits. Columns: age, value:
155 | 414.5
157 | 440.6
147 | 419.3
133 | 425.1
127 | 465.9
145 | 386.5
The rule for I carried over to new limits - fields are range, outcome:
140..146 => 402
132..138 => 436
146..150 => 418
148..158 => 437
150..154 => 456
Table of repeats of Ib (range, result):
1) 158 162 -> 423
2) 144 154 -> 427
